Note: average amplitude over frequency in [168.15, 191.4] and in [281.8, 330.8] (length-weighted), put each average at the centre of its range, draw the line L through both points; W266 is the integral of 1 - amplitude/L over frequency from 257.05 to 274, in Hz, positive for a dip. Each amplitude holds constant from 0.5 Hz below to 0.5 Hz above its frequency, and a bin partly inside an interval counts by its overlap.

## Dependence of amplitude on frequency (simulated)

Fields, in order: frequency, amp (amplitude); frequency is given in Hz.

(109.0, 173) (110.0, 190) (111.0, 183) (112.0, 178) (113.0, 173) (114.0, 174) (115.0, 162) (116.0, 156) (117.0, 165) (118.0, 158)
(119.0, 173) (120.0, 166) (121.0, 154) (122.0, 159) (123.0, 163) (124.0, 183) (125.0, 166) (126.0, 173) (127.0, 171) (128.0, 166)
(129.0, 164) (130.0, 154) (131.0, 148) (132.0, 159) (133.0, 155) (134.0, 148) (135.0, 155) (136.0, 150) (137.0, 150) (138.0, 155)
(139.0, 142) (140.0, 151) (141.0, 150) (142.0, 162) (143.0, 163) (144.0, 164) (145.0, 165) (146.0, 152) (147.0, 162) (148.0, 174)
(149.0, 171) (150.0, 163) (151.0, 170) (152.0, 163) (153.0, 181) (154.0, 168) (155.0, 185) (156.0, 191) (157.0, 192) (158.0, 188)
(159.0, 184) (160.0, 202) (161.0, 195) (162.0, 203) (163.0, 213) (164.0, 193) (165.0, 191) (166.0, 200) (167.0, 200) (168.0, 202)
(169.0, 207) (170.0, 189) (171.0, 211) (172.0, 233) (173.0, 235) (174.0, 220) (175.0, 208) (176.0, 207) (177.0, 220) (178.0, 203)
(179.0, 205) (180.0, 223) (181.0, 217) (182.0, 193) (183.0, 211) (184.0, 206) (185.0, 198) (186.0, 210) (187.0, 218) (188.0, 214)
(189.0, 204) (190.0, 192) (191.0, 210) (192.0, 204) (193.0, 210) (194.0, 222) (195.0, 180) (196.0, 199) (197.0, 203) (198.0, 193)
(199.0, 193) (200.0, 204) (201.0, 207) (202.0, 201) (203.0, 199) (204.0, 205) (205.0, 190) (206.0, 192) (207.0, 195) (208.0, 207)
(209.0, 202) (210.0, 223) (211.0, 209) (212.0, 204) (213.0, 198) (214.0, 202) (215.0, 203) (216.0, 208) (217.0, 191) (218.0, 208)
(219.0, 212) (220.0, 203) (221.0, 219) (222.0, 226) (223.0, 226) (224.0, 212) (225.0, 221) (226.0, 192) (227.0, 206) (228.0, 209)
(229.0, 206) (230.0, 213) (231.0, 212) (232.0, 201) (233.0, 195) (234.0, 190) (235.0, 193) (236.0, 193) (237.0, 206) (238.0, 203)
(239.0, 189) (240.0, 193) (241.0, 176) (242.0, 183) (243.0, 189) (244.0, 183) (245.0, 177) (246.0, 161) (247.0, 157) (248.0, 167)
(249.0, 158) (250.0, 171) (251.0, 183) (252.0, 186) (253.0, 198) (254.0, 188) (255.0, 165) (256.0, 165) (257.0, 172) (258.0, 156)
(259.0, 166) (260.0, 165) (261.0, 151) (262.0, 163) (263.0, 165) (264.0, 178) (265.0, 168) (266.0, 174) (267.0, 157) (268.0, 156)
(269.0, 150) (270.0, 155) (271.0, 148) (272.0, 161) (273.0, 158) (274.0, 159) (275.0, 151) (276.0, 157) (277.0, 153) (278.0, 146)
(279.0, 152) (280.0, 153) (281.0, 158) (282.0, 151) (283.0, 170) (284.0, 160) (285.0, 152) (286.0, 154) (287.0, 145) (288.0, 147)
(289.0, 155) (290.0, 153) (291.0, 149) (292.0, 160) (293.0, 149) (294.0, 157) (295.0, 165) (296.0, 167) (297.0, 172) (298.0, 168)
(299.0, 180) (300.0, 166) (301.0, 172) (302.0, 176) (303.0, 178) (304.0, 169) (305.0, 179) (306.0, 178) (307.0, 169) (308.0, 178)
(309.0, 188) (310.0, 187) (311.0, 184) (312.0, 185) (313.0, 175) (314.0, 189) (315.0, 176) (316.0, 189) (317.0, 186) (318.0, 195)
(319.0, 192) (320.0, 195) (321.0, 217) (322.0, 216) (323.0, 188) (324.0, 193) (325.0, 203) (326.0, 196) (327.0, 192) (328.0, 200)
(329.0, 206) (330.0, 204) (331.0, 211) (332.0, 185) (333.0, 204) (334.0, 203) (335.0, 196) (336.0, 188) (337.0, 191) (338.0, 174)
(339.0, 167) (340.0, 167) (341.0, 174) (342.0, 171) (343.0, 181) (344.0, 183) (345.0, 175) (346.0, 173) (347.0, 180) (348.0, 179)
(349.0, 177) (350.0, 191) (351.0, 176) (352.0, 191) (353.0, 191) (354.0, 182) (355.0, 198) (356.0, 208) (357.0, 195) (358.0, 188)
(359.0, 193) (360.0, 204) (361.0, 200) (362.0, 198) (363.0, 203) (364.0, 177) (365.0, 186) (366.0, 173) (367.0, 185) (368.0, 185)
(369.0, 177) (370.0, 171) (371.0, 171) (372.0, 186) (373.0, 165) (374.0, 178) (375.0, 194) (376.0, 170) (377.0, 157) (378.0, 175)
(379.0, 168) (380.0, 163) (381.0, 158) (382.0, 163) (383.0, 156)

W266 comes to 2.44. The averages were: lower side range 210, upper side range 177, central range 161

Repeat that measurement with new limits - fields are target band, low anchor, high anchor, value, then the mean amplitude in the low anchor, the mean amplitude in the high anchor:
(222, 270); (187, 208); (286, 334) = 2.43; 201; 181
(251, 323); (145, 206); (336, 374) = 7.62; 198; 183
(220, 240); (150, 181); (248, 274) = -3.23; 199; 166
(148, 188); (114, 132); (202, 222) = -3.19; 164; 204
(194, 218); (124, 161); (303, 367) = -3.82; 166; 188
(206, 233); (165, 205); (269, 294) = -2.89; 206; 154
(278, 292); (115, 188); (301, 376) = 2.37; 181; 187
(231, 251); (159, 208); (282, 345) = 0.96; 205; 179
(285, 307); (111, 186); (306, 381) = 2.49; 180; 186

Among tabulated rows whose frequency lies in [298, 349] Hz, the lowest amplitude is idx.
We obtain 166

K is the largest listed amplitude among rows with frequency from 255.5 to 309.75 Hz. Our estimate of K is 188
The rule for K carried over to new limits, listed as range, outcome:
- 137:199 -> 235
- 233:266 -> 206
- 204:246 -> 226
